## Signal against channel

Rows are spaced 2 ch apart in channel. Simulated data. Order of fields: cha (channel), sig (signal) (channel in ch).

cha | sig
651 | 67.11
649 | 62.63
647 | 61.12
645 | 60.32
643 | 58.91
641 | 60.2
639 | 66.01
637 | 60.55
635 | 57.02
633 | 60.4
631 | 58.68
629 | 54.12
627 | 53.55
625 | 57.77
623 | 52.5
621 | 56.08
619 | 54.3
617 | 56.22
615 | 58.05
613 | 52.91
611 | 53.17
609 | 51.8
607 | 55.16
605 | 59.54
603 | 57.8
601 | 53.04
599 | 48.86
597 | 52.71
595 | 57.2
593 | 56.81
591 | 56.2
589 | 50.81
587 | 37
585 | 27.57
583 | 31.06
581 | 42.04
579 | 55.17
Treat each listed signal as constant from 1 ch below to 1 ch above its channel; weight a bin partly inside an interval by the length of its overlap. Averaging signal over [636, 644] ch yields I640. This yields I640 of 61.4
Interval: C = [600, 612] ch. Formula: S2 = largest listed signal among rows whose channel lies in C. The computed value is 59.54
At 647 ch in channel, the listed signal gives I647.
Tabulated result 61.12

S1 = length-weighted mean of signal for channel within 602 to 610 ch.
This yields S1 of 56.1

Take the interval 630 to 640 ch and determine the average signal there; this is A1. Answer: 60.5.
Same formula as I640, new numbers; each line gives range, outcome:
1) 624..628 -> 55.7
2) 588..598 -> 54.7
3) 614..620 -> 56.2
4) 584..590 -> 38.5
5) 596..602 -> 51.5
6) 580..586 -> 33.6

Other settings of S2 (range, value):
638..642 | 66.01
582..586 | 31.06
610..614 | 53.17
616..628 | 57.77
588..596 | 57.2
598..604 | 57.8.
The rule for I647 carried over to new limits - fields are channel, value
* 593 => 56.81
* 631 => 58.68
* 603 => 57.8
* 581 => 42.04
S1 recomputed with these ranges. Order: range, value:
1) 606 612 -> 53.4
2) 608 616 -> 54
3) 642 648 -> 60.1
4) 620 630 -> 54.8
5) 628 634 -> 57.7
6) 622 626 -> 55.1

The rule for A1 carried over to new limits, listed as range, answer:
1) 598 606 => 54.8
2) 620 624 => 54.3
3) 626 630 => 53.8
